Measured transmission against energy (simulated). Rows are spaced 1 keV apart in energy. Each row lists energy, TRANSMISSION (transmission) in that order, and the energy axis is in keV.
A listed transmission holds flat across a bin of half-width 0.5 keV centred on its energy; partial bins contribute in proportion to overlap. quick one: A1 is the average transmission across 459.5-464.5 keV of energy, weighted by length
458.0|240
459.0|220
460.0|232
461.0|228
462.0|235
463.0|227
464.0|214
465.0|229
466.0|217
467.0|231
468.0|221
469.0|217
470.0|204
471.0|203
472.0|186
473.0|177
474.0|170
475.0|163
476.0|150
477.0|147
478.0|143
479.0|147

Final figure 227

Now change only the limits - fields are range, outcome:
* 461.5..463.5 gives 231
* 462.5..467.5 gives 224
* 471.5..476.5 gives 169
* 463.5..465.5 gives 222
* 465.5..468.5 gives 223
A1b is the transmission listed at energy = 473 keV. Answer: 177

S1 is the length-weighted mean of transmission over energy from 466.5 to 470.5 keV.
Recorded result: 218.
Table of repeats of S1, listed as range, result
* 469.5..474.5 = 188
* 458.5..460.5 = 226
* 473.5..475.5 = 166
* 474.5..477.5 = 153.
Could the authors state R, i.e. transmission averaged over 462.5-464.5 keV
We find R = 220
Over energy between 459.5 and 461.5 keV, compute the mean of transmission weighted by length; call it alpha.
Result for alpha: 230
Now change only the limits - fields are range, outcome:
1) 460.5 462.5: 232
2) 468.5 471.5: 208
